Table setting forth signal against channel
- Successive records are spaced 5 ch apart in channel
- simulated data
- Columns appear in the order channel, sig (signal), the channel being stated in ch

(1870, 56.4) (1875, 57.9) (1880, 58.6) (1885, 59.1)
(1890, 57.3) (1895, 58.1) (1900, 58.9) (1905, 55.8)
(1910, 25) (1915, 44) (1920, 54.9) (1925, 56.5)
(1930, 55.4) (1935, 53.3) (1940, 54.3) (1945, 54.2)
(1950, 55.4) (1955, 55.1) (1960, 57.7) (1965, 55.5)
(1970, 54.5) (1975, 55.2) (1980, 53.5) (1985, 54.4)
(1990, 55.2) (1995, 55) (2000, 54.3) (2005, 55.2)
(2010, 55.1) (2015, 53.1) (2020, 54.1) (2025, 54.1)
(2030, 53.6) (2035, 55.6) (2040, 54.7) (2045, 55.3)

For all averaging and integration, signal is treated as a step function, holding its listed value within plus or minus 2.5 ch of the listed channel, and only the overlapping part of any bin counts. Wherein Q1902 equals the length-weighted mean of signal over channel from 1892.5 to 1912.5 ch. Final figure 49.5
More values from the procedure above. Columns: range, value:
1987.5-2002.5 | 54.8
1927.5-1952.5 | 54.5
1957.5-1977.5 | 55.7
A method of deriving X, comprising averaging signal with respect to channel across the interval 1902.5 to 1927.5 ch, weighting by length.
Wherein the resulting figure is 47.2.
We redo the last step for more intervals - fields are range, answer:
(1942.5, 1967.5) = 55.6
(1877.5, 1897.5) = 58.3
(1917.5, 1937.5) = 55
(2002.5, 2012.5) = 55.1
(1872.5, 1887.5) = 58.5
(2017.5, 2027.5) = 54.1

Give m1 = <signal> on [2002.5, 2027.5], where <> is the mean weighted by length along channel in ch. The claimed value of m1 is 54.3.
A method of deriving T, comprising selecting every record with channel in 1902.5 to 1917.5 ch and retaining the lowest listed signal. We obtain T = 25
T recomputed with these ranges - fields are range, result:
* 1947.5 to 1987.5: 53.5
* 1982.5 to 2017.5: 53.1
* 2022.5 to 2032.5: 53.6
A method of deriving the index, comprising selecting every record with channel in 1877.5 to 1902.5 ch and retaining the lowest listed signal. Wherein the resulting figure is 57.3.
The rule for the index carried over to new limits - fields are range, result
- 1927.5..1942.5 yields 53.3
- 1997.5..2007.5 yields 54.3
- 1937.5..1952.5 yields 54.2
